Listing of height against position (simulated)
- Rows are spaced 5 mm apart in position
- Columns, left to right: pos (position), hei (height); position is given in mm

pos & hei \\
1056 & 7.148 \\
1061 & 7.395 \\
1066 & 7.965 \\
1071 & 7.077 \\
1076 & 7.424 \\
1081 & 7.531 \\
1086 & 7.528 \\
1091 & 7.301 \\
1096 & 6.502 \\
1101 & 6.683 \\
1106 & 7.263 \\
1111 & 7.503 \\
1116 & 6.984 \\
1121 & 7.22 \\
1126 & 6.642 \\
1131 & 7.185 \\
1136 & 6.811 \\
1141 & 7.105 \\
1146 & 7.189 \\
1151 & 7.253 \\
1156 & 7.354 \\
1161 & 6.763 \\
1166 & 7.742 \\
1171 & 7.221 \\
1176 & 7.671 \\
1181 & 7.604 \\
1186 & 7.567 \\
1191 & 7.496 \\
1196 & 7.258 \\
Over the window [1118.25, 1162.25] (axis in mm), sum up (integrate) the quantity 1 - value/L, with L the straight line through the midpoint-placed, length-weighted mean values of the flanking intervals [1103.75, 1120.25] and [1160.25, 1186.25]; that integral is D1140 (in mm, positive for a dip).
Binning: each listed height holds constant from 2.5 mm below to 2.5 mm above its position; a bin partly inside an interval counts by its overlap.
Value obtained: 1.7 mm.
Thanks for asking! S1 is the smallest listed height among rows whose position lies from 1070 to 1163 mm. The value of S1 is 6.502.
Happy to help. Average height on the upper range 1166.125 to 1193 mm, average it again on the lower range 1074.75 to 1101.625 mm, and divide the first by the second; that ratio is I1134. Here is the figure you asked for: 1.0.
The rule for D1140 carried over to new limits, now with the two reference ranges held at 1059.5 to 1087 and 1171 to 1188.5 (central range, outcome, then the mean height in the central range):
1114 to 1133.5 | 1.3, 7.01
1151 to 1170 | 0.7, 7.28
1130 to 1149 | 1.2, 7.07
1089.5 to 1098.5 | 0.8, 6.86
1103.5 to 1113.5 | 0.2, 7.38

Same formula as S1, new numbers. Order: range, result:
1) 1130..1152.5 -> 6.811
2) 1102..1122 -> 6.984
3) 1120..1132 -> 6.642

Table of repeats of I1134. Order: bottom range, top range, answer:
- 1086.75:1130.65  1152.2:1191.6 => 1.05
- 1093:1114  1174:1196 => 1.08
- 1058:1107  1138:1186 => 1.01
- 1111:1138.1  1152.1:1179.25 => 1.05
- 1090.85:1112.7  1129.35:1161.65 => 1.01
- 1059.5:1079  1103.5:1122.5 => 0.97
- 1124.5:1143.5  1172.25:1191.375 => 1.09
